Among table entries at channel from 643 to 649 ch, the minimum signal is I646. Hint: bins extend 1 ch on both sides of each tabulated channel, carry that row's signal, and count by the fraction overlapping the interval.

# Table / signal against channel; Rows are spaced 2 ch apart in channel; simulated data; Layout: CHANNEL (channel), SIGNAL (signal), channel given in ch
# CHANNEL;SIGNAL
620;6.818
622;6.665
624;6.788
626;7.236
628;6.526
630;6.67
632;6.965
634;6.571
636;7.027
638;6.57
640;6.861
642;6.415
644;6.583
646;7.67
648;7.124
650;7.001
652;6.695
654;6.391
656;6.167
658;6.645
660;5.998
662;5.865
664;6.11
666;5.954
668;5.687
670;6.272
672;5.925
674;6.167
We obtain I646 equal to 6.583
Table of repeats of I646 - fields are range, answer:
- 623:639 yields 6.526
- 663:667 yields 5.954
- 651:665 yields 5.865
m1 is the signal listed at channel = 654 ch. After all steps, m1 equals 6.391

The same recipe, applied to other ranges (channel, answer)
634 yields 6.571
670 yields 6.272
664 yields 6.11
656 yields 6.167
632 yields 6.965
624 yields 6.788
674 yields 6.167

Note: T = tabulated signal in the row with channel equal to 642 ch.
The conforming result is 6.415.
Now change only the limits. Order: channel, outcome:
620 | 6.818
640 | 6.861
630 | 6.67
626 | 7.236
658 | 6.645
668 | 5.687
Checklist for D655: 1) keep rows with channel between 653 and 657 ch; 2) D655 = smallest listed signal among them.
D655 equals 6.167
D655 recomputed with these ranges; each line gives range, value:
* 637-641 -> 6.57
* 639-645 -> 6.415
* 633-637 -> 6.571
